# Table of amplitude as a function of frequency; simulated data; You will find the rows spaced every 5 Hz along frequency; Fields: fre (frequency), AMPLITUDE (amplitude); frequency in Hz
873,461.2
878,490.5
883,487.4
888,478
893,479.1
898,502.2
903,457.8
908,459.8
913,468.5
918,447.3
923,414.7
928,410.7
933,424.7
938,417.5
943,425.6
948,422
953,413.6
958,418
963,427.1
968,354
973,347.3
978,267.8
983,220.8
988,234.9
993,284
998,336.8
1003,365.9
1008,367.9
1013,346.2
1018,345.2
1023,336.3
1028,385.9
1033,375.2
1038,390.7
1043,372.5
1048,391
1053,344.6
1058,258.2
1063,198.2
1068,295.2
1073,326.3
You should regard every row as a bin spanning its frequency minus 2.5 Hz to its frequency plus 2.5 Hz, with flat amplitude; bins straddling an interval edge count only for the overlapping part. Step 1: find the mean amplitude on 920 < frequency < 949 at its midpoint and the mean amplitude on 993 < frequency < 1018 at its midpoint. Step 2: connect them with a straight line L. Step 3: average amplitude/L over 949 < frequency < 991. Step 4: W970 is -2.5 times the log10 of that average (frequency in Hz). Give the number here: 0.14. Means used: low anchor 420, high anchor 346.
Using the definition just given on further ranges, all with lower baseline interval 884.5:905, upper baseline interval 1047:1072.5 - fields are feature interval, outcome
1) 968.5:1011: 0.211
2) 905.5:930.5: 0.034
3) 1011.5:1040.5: -0.101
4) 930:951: 0.017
